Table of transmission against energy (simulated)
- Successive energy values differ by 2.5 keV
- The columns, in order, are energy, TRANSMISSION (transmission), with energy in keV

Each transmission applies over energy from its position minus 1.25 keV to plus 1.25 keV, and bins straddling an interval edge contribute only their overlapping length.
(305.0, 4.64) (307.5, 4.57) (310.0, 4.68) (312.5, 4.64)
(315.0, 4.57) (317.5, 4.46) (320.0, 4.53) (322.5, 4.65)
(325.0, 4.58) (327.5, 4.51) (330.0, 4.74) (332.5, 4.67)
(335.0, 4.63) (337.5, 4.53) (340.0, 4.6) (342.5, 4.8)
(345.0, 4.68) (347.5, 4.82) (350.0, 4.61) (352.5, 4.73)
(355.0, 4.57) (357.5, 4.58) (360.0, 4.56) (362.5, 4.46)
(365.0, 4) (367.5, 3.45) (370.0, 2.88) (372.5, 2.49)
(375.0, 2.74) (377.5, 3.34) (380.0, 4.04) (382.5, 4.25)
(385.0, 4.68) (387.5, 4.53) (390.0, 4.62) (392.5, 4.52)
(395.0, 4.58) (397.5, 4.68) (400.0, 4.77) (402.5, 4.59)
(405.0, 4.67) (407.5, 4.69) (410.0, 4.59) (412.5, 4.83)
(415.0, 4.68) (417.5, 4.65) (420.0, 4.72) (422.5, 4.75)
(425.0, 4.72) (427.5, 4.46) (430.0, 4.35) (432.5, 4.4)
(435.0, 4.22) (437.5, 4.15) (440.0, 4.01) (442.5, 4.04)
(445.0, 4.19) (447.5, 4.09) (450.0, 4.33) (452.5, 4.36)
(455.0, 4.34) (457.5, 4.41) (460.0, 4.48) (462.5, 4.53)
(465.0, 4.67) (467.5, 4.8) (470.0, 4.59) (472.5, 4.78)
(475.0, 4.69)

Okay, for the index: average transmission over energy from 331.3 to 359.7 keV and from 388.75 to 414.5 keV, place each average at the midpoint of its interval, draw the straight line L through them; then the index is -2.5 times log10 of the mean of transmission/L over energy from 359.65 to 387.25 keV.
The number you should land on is 0.243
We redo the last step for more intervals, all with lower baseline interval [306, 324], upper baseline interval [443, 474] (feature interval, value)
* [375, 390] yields 0.11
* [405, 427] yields -0.05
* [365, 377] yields 0.44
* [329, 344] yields -0.02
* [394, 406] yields -0.04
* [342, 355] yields -0.04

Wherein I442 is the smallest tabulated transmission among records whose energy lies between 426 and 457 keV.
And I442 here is 4.01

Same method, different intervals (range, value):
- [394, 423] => 4.58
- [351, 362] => 4.56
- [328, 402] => 2.49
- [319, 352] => 4.51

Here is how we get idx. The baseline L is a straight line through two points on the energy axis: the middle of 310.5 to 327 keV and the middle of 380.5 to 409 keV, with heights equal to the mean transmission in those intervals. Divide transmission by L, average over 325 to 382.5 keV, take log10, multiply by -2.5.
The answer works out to 0.09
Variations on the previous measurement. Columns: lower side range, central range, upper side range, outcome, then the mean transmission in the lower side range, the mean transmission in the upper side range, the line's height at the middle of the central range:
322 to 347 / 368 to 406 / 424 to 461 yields 0.10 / 4.64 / 4.3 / 4.48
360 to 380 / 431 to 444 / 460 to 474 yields 0.03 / 3.46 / 4.66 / 4.29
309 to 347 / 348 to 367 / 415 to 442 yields 0.02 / 4.62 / 4.44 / 4.57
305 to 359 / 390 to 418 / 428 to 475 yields -0.04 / 4.63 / 4.38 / 4.48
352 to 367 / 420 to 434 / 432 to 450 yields -0.09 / 4.42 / 4.16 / 4.2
